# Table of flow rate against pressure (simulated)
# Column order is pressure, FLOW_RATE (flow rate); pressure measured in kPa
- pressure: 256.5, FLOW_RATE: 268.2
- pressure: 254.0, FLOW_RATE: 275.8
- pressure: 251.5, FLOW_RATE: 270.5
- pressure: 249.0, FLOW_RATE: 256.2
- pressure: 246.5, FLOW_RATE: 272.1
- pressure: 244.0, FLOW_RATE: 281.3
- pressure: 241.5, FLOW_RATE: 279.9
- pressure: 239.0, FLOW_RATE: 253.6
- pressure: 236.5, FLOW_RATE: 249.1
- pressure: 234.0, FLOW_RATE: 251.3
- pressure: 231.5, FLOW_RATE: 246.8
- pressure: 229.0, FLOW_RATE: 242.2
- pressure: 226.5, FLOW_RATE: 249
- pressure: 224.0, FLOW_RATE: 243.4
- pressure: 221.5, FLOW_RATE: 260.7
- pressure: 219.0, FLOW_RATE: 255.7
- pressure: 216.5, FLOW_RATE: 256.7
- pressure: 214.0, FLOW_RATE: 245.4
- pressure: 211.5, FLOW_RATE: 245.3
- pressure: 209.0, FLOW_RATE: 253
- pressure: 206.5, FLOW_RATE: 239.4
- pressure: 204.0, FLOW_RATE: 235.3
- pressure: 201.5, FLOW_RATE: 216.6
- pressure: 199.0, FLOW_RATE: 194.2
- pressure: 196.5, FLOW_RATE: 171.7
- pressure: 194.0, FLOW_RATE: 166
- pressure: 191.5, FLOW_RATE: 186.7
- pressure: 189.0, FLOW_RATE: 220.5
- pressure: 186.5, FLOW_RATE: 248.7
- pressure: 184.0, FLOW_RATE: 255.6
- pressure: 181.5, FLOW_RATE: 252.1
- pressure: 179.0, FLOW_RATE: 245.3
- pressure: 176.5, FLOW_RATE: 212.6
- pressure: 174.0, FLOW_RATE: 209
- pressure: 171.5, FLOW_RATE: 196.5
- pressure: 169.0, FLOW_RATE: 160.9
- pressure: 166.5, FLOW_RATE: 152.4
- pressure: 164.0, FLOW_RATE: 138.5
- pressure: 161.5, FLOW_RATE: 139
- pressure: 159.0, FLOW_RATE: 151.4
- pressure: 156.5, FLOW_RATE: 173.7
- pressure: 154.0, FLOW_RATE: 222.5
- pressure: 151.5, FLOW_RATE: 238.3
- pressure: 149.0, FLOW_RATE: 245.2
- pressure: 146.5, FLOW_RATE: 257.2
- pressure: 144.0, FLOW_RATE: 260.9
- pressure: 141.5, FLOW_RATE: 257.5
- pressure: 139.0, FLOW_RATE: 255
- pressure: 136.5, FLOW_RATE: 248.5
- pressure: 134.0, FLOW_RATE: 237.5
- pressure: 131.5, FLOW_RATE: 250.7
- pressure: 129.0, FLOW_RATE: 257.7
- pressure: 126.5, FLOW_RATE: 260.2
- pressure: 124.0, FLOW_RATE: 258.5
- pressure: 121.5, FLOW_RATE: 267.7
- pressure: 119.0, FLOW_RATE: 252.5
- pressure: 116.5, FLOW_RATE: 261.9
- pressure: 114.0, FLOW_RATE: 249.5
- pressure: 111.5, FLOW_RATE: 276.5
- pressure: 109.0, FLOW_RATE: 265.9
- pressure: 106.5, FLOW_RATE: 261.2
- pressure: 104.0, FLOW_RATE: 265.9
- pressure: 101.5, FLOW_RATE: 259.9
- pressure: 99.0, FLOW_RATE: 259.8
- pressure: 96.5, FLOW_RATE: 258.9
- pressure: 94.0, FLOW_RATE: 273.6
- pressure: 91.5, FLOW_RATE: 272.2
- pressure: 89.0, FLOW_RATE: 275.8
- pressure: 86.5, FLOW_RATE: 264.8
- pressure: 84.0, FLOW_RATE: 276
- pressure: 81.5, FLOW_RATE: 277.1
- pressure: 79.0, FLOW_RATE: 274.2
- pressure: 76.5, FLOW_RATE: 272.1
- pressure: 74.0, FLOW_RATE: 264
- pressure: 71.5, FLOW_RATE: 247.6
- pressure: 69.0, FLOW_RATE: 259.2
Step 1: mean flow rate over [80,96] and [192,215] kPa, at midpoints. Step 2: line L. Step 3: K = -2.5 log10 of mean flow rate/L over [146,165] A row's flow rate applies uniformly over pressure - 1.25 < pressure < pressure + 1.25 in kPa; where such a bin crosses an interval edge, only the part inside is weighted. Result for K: 0.234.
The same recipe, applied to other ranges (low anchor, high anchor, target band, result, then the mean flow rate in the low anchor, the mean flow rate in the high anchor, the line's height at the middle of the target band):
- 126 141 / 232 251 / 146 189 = 0.24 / 251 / 263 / 255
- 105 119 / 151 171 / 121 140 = -0.12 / 262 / 171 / 228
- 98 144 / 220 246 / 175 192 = 0.11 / 258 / 256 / 257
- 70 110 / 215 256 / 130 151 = 0.05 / 267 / 259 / 264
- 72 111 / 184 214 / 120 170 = 0.10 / 268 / 219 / 244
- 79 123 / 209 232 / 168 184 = 0.18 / 266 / 250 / 256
